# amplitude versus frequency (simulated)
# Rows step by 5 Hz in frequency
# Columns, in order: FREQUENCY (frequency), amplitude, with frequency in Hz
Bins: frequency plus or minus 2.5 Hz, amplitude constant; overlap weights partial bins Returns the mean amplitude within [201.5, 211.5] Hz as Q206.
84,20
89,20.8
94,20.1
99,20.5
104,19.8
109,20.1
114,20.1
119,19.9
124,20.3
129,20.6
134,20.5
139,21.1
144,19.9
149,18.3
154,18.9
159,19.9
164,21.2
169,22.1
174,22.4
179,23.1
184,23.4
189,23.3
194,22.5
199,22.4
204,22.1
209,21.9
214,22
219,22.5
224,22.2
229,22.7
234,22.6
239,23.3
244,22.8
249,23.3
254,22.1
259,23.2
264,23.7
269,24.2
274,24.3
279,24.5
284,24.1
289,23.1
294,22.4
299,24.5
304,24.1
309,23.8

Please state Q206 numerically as 22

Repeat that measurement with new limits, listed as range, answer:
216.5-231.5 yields 22.5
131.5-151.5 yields 19.9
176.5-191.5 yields 23.3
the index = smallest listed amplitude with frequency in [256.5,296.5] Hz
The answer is 22.4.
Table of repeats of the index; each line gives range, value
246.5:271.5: 22.1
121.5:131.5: 20.3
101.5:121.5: 19.8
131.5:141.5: 20.5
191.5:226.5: 21.9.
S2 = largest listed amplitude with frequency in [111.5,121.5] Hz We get 20.1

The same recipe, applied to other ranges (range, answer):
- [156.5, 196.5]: 23.4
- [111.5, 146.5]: 21.1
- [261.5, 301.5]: 24.5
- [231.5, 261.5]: 23.3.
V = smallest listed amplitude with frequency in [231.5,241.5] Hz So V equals 22.6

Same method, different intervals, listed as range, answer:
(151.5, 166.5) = 18.9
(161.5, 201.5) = 21.2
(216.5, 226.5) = 22.2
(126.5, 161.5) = 18.3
